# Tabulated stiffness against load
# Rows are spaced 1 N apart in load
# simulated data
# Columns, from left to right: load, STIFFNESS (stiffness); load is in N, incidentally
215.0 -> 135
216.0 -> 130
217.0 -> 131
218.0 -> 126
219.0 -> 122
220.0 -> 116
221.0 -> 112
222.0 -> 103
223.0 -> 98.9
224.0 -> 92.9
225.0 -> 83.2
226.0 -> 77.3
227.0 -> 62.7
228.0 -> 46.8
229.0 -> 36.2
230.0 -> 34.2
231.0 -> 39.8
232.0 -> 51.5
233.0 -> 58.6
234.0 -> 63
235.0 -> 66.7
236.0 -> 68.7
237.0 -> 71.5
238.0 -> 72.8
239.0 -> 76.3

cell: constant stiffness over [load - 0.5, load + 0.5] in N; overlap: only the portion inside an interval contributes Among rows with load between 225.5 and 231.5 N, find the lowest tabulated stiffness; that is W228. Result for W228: 34.2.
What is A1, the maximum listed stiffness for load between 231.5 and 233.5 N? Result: 58.6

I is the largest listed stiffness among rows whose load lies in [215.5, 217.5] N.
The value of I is 131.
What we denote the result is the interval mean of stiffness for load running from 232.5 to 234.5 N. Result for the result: 60.8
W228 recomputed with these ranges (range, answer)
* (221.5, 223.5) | 98.9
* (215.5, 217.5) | 130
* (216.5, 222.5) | 103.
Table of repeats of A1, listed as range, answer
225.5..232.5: 77.3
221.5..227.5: 103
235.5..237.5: 71.5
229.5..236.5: 68.7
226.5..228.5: 62.7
